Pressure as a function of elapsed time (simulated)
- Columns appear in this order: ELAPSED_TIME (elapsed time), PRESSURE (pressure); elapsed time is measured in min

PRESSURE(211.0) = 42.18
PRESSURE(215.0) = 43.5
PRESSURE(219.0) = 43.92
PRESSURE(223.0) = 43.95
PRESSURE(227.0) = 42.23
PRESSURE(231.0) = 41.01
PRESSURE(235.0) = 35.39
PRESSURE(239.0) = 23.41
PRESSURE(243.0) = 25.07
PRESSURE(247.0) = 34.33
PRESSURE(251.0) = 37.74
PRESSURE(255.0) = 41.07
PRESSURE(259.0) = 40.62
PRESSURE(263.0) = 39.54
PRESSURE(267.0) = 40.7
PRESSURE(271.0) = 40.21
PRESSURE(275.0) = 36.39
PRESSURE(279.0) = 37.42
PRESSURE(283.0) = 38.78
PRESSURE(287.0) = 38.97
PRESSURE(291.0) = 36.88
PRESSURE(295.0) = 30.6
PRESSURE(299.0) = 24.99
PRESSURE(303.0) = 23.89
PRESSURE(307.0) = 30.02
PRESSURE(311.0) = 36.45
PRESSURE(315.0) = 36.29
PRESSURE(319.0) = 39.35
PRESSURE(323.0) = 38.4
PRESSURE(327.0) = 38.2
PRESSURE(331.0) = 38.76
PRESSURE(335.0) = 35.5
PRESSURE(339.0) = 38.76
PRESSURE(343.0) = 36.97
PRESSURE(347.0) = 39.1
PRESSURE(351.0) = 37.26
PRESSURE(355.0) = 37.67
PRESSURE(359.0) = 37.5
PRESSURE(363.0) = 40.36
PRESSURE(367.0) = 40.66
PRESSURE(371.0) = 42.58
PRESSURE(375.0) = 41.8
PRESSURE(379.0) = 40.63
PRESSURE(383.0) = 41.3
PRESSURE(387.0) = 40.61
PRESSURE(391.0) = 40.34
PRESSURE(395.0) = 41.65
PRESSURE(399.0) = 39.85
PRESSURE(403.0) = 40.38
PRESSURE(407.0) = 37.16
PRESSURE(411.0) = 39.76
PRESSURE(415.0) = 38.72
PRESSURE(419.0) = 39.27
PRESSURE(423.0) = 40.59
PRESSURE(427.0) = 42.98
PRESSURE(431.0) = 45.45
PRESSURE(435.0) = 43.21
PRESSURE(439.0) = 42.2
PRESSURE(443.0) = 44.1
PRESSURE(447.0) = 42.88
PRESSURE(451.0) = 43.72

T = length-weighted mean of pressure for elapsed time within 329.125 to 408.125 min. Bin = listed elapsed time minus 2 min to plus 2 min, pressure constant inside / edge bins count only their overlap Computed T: 39.5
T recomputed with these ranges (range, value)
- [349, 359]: 37.5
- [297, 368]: 36.1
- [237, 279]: 36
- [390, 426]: 39.8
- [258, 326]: 35.8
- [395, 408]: 39.7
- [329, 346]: 37.6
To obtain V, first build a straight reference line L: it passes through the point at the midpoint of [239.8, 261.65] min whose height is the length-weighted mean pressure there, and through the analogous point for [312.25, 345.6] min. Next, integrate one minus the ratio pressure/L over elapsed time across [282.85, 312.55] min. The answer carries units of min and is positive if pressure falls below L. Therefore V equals 3.7 min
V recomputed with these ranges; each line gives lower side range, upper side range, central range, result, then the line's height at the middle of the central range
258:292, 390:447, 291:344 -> 6.8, 39.5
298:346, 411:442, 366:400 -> -1.9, 39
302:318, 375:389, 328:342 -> -0.8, 35.5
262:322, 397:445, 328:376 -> -1.0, 38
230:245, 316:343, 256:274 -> -4.0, 32.8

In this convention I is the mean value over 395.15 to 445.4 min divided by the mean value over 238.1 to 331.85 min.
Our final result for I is 1.2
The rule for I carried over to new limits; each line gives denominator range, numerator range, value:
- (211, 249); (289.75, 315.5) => 0.83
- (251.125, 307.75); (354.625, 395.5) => 1.13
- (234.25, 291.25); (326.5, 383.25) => 1.07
